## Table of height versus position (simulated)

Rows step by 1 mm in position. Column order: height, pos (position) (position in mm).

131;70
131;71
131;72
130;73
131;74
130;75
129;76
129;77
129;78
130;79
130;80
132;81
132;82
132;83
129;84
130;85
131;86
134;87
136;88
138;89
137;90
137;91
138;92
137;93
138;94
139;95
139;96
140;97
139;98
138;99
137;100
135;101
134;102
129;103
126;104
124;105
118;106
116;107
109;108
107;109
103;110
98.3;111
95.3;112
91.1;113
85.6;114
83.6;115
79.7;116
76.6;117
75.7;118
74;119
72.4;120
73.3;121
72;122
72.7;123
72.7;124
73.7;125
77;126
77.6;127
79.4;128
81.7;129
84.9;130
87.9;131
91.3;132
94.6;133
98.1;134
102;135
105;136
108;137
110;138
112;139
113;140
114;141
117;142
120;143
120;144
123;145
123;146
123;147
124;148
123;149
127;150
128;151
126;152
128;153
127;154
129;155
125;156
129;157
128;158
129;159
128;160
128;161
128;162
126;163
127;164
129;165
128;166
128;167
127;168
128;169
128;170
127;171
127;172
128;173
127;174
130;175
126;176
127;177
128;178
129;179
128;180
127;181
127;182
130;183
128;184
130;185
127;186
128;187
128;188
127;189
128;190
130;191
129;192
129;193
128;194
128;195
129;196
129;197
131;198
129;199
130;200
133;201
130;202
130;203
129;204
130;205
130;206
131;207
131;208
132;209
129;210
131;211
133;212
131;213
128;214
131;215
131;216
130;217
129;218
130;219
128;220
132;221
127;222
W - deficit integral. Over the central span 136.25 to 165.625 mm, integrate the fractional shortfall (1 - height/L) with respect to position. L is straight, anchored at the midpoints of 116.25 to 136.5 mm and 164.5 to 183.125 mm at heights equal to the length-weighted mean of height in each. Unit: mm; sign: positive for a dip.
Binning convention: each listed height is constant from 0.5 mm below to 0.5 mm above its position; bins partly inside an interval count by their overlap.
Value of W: -4.9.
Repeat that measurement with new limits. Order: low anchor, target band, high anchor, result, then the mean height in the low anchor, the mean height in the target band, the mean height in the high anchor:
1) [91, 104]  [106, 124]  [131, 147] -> 5.42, 136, 87.8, 110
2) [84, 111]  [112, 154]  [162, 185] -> 9.90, 130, 98.4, 128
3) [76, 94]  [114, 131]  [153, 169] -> 6.93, 133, 77.3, 128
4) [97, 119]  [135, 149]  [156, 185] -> 0.41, 109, 116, 128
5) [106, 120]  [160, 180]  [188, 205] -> -1.75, 92.1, 128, 129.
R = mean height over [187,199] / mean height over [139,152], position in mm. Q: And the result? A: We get 1.06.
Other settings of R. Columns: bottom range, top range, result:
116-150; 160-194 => 1.33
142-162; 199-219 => 1.04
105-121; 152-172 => 1.38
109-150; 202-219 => 1.36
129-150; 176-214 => 1.18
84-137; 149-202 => 1.19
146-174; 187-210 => 1.02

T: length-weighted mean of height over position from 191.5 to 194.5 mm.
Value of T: 129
